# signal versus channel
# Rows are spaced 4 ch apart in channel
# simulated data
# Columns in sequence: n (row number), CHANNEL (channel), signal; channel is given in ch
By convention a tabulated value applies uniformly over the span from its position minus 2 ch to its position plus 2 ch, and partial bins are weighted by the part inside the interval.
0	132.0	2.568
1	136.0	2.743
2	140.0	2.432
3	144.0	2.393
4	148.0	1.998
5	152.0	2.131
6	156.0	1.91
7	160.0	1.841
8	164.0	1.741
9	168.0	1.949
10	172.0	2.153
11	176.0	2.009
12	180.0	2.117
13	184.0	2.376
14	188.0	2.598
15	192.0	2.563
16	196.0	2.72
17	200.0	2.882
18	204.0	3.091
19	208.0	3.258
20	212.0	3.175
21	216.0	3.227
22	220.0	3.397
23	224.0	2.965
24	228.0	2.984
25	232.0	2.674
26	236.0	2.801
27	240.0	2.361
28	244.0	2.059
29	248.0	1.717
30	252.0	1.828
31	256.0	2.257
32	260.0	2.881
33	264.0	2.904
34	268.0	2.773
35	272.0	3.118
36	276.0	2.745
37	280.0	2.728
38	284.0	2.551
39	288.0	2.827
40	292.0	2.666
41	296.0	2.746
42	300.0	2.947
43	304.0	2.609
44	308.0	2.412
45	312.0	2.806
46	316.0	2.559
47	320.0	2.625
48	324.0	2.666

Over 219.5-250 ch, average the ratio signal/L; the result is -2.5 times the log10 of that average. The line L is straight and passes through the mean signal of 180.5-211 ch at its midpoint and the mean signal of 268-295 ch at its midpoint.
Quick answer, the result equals 0.08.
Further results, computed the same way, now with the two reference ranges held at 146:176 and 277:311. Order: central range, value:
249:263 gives 0.08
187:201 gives -0.24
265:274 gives -0.15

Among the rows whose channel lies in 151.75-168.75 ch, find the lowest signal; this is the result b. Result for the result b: 1.741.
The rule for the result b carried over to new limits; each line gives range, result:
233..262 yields 1.717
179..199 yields 2.117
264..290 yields 2.551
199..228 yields 2.882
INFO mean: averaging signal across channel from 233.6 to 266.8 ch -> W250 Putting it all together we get 2.37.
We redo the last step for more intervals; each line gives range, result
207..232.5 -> 3.12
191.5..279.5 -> 2.75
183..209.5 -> 2.79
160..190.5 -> 2.12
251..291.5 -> 2.68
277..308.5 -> 2.7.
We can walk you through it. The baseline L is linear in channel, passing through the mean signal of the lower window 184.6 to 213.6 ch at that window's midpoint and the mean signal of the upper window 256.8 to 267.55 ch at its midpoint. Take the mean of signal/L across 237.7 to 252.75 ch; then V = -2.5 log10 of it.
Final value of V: 0.36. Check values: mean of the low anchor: 2.87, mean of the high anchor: 2.8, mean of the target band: 2.02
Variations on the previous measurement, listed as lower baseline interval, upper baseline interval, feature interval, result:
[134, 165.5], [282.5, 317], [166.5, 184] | 0.07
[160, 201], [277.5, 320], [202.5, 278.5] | -0.11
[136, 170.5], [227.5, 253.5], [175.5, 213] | -0.22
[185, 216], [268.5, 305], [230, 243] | 0.11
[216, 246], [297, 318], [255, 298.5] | -0.02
